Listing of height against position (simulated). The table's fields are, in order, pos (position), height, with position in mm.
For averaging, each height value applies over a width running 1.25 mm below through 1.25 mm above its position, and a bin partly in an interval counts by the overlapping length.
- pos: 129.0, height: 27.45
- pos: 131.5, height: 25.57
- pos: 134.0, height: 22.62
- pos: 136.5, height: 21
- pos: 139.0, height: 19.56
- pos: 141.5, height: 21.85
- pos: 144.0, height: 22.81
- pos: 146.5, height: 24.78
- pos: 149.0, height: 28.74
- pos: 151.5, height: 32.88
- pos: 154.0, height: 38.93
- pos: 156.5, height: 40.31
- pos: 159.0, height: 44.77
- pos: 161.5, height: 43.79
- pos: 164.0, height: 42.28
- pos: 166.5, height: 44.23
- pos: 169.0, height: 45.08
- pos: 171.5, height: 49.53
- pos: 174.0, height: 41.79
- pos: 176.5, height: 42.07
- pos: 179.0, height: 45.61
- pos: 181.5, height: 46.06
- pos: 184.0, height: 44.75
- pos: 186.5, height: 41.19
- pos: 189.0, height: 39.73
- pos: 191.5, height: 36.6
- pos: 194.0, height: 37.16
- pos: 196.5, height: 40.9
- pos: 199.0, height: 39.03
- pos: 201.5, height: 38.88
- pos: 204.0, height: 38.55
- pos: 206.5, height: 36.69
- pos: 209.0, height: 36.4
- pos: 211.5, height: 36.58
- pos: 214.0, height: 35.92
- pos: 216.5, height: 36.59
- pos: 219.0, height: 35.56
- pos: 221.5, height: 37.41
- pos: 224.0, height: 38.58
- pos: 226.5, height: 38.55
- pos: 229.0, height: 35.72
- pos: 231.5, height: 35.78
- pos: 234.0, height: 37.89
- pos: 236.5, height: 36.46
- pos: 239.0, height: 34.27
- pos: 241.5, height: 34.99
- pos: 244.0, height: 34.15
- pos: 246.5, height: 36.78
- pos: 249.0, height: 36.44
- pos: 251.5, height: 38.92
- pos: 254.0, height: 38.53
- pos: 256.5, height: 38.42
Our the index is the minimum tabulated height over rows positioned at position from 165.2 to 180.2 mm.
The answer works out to 41.79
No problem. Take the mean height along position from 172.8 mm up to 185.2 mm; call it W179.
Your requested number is 44.1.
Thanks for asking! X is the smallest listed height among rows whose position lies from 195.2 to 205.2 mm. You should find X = 38.55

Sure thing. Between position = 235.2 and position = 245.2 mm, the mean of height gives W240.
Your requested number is 35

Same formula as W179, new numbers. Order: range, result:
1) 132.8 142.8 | 21.3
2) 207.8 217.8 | 36.4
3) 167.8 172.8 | 47.3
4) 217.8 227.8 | 37.5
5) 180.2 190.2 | 43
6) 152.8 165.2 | 42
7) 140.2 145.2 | 22.3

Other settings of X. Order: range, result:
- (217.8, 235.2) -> 35.56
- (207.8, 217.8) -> 35.92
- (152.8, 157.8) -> 38.93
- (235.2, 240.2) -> 34.27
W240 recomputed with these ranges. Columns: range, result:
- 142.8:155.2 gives 29.6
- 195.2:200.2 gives 39.9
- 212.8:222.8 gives 36.4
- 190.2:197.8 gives 38.2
